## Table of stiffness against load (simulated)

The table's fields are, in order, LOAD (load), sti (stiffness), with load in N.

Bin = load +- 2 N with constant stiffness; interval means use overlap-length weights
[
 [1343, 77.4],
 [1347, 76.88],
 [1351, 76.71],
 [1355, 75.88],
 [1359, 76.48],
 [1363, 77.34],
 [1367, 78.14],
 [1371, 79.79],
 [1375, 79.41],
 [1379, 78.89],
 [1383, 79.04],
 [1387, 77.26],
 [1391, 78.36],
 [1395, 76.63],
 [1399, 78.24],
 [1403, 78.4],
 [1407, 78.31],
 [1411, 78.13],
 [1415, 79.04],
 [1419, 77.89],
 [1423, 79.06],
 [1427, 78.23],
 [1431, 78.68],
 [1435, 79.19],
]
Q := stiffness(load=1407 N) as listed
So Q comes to 78.31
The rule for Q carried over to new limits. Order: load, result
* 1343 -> 77.4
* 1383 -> 79.04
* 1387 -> 77.26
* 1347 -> 76.88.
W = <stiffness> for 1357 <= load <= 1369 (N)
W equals 77.3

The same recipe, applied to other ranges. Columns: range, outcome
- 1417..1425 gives 78.5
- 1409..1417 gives 78.6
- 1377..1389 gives 78.4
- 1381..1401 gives 77.9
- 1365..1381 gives 79.1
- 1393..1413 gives 77.9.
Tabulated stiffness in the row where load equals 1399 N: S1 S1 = 78.24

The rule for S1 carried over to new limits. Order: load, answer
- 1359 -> 76.48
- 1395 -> 76.63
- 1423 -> 79.06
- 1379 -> 78.89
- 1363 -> 77.34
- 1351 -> 76.71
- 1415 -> 79.04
